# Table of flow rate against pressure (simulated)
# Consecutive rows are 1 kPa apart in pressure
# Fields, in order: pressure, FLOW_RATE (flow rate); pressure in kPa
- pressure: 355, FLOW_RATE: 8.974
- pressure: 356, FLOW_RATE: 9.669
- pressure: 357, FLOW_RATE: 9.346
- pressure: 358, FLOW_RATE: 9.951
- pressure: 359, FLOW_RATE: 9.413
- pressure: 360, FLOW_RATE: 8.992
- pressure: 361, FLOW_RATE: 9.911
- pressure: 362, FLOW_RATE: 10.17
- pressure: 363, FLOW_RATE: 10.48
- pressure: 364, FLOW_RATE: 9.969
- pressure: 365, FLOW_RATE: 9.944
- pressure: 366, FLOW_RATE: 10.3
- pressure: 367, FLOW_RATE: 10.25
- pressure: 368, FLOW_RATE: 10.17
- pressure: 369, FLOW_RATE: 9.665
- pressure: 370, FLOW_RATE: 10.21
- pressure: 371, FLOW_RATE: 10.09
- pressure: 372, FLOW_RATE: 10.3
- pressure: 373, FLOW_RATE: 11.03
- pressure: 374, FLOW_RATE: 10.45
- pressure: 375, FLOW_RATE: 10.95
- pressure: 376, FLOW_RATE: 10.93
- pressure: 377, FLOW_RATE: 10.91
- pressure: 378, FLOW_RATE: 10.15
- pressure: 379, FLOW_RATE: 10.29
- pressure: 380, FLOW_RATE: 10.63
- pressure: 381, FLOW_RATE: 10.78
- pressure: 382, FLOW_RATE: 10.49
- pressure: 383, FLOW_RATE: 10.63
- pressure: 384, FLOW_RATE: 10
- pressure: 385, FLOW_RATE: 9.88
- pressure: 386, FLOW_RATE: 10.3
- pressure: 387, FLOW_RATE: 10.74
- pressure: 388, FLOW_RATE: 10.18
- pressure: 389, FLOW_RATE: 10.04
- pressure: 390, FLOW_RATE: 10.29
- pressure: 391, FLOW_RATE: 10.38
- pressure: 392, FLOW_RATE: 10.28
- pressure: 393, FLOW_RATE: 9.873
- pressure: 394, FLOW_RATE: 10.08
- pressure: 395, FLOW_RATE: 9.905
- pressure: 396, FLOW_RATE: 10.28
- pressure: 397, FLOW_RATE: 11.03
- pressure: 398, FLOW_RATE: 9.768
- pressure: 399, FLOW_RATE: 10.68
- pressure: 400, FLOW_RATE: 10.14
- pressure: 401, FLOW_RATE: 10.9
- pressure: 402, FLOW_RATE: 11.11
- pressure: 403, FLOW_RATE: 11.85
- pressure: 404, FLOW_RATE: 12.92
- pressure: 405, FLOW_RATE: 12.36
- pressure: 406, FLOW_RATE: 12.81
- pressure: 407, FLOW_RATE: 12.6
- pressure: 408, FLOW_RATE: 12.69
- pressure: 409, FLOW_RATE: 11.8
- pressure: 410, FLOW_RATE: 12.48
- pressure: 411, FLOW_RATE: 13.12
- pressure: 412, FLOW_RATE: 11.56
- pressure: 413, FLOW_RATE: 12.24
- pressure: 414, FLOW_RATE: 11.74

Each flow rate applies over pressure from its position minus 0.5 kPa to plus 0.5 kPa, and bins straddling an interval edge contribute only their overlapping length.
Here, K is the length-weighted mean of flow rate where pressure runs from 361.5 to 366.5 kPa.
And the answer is 10.2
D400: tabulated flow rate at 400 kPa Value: 10.14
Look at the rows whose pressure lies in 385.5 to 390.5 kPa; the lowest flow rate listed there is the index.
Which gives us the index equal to 10.04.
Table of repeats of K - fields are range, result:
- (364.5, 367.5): 10.2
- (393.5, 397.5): 10.3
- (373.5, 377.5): 10.8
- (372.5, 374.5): 10.7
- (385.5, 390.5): 10.3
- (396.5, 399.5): 10.5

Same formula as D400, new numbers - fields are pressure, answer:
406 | 12.81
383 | 10.63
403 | 11.85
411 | 13.12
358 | 9.951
